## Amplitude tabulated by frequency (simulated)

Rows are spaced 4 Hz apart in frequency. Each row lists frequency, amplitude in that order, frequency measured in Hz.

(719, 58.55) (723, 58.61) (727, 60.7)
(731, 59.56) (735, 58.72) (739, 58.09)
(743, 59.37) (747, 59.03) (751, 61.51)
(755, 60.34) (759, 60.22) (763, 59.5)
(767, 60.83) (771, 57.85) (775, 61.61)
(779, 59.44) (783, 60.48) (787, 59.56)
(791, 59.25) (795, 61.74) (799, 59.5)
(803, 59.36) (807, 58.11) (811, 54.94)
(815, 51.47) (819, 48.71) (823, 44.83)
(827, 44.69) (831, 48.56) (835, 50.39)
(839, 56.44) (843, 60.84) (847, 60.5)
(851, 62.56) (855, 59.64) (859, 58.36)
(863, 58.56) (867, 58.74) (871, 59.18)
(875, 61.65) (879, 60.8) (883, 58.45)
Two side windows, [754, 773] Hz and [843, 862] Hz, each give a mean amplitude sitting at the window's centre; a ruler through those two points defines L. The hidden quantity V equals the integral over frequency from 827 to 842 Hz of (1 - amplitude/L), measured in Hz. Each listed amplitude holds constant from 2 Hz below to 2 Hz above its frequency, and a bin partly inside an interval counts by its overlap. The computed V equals 2.17 Hz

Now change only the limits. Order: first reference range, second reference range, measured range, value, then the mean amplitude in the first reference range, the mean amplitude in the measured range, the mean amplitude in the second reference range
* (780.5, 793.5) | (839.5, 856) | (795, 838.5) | 5.4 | 59.8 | 52.7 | 60.6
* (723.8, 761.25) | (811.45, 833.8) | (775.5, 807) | -4.3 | 59.7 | 59.9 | 48.3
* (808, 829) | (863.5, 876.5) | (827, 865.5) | -1.2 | 49.4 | 56.7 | 59.6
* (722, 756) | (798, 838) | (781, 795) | -1.3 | 59.6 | 60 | 52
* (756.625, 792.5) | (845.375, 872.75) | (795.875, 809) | 0.1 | 59.9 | 59.2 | 59.6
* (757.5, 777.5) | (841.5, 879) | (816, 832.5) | 3.6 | 60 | 46.9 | 60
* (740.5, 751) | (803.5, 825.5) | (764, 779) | -0.9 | 59.6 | 60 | 52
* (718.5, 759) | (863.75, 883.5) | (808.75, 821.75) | 1.8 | 59.5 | 51.4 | 59.8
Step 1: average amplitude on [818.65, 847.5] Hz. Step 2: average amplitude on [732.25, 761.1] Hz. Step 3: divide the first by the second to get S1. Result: 0.87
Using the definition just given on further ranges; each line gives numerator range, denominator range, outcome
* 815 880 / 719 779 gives 0.93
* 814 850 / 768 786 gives 0.87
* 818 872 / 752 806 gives 0.92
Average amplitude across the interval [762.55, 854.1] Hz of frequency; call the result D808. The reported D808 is 56.6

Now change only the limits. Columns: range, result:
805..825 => 51.6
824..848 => 52.9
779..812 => 59.3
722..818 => 59.1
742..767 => 60.1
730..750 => 59.1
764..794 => 59.9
